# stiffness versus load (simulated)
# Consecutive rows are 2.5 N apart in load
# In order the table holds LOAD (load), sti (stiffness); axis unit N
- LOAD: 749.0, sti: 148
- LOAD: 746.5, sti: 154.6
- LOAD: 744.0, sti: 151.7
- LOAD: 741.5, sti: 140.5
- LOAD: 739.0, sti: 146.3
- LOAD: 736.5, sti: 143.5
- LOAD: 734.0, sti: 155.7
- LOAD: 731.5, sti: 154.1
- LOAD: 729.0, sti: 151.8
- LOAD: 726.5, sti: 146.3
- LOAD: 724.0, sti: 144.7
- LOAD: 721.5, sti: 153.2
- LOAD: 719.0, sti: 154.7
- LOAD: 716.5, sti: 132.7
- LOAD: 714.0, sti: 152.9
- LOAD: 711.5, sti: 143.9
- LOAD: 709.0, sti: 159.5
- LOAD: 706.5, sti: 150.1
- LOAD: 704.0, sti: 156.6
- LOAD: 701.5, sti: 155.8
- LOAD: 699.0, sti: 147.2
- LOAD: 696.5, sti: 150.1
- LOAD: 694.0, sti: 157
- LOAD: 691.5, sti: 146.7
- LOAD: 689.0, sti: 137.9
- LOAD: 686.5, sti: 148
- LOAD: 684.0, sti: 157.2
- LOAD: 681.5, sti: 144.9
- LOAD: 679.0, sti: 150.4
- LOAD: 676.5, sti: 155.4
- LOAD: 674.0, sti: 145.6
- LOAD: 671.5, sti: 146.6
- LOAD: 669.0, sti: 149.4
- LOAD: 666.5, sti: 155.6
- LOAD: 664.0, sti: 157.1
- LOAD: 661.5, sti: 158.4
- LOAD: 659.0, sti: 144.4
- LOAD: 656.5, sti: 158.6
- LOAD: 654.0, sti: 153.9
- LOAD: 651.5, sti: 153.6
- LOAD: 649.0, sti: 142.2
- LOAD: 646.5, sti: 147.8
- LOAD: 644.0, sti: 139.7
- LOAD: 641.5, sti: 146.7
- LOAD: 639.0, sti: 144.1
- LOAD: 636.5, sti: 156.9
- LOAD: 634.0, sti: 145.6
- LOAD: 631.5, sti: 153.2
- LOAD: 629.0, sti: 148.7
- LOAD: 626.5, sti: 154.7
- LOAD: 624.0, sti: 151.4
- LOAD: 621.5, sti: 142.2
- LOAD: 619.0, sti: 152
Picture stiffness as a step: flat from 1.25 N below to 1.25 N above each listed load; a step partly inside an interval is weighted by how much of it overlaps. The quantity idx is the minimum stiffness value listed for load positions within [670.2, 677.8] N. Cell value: 145.6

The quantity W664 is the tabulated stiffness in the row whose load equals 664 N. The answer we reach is 157.1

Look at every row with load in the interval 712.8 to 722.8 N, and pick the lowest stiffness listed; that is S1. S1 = 132.7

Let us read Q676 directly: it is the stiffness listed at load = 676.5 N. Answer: 155.4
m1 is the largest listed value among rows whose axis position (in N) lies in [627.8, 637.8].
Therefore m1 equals 156.9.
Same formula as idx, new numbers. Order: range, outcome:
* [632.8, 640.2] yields 144.1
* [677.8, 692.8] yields 137.9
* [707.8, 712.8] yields 143.9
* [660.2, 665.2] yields 157.1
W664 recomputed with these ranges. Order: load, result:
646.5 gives 147.8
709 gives 159.5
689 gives 137.9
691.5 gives 146.7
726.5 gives 146.3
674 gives 145.6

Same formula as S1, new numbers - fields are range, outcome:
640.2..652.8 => 139.7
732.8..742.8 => 140.5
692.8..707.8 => 147.2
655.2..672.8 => 144.4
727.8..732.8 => 151.8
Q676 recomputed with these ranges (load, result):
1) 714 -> 152.9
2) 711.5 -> 143.9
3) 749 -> 148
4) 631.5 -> 153.2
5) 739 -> 146.3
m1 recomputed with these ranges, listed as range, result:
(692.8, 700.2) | 157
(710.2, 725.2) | 154.7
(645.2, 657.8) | 158.6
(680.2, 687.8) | 157.2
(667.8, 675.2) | 149.4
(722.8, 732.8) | 154.1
